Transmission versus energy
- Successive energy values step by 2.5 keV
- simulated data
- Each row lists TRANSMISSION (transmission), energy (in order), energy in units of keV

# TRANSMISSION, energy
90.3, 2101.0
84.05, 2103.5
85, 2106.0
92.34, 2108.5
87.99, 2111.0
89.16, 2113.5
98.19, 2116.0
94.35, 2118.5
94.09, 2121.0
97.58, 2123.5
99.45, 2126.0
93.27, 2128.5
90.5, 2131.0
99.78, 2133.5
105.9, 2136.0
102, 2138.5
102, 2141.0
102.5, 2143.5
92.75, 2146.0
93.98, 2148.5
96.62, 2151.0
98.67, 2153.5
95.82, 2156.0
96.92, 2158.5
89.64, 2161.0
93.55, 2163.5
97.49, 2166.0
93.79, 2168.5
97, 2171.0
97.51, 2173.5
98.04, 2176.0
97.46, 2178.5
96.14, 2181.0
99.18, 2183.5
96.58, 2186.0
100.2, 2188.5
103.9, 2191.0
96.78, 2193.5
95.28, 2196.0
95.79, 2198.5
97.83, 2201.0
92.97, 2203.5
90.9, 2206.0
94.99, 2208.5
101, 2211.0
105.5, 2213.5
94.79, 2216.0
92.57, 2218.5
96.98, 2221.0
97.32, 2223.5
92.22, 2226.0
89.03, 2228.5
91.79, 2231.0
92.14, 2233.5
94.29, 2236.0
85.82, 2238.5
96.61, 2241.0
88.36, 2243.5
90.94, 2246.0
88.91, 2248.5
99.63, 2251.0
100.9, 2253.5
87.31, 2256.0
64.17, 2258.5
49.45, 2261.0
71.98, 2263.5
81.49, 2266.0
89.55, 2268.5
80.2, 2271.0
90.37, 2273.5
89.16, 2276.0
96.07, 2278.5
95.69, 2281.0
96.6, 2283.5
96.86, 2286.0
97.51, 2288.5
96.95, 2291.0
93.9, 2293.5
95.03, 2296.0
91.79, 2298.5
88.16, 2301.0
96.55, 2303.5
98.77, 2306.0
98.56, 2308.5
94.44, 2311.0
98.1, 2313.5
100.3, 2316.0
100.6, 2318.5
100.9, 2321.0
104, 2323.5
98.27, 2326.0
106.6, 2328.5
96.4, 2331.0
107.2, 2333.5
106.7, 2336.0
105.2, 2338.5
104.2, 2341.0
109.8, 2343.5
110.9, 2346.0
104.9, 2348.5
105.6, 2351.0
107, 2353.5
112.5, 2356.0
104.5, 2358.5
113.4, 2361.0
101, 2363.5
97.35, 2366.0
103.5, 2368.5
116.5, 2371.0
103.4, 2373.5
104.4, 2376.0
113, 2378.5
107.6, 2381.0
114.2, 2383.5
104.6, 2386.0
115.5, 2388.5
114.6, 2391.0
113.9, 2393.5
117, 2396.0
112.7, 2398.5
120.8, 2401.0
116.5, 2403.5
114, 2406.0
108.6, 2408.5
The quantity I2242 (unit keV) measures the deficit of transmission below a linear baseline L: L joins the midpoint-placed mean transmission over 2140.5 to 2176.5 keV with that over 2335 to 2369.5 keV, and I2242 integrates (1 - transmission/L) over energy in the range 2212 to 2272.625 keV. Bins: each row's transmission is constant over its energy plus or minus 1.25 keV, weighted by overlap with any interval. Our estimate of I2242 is 7.2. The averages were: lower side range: 96.3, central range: 88.5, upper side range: 106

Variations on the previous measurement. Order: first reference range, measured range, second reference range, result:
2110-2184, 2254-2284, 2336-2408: 6.02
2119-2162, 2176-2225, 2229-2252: -1.66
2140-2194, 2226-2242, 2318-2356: 1.37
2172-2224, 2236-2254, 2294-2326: 0.82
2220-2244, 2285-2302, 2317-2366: 0.88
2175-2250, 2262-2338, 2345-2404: 5.80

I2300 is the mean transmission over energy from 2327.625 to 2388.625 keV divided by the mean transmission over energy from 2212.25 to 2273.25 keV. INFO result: 1.21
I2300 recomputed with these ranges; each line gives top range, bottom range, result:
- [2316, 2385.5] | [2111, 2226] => 1.09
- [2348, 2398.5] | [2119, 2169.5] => 1.12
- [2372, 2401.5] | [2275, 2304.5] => 1.18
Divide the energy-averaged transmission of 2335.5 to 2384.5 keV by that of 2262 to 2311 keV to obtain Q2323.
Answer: 1.17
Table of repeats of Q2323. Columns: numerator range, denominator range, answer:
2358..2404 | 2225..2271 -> 1.28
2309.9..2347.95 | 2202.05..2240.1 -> 1.09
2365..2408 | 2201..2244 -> 1.18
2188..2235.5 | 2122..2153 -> 0.98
